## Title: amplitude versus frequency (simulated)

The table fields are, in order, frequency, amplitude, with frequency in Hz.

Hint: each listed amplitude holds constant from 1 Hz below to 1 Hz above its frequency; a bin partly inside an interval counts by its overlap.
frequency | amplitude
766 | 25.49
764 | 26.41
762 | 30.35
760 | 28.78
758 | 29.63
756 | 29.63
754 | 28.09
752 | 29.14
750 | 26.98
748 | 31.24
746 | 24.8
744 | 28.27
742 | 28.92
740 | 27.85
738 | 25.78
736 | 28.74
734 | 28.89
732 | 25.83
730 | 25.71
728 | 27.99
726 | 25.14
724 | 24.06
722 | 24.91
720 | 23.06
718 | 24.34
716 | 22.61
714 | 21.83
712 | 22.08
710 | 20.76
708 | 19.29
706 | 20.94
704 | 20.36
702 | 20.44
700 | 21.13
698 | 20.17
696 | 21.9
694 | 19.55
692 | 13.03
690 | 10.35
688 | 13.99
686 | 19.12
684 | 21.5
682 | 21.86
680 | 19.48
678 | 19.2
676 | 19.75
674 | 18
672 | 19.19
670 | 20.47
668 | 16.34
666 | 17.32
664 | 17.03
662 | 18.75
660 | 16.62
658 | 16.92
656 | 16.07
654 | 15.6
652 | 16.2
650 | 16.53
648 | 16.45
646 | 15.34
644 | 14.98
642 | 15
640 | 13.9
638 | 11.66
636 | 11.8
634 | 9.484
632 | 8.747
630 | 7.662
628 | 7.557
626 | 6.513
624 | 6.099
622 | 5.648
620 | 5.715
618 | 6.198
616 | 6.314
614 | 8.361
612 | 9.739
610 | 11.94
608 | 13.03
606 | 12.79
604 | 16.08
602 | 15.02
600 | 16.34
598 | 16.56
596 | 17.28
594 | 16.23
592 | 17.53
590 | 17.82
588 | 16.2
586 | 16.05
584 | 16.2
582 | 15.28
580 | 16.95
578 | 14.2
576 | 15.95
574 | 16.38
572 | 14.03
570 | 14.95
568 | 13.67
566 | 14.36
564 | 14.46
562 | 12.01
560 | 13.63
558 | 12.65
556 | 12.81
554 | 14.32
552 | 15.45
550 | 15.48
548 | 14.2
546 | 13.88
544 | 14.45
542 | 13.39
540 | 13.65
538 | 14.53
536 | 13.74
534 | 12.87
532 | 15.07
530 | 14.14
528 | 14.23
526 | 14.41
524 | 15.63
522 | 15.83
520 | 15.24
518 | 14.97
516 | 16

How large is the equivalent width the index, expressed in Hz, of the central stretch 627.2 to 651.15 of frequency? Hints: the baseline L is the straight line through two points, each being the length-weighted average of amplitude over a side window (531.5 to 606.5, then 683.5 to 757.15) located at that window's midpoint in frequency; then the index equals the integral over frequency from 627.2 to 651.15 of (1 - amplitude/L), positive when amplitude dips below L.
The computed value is 8.20 Hz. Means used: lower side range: 14.9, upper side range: 23.5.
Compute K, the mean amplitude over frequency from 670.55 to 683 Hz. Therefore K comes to 19.6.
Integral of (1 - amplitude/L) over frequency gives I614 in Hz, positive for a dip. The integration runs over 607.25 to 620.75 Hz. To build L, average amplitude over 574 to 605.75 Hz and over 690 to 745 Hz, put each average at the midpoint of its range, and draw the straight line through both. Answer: 6.7 Hz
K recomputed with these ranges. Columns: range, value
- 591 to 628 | 11.4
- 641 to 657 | 15.8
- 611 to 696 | 14.1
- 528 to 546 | 14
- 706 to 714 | 20.9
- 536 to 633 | 13.1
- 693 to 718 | 21.1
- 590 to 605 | 16.5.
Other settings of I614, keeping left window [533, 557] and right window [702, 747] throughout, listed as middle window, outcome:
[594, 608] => 1.4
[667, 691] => 3.9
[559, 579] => 1.4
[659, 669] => 1.8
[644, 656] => 2.5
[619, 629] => 6.6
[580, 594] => 0.0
